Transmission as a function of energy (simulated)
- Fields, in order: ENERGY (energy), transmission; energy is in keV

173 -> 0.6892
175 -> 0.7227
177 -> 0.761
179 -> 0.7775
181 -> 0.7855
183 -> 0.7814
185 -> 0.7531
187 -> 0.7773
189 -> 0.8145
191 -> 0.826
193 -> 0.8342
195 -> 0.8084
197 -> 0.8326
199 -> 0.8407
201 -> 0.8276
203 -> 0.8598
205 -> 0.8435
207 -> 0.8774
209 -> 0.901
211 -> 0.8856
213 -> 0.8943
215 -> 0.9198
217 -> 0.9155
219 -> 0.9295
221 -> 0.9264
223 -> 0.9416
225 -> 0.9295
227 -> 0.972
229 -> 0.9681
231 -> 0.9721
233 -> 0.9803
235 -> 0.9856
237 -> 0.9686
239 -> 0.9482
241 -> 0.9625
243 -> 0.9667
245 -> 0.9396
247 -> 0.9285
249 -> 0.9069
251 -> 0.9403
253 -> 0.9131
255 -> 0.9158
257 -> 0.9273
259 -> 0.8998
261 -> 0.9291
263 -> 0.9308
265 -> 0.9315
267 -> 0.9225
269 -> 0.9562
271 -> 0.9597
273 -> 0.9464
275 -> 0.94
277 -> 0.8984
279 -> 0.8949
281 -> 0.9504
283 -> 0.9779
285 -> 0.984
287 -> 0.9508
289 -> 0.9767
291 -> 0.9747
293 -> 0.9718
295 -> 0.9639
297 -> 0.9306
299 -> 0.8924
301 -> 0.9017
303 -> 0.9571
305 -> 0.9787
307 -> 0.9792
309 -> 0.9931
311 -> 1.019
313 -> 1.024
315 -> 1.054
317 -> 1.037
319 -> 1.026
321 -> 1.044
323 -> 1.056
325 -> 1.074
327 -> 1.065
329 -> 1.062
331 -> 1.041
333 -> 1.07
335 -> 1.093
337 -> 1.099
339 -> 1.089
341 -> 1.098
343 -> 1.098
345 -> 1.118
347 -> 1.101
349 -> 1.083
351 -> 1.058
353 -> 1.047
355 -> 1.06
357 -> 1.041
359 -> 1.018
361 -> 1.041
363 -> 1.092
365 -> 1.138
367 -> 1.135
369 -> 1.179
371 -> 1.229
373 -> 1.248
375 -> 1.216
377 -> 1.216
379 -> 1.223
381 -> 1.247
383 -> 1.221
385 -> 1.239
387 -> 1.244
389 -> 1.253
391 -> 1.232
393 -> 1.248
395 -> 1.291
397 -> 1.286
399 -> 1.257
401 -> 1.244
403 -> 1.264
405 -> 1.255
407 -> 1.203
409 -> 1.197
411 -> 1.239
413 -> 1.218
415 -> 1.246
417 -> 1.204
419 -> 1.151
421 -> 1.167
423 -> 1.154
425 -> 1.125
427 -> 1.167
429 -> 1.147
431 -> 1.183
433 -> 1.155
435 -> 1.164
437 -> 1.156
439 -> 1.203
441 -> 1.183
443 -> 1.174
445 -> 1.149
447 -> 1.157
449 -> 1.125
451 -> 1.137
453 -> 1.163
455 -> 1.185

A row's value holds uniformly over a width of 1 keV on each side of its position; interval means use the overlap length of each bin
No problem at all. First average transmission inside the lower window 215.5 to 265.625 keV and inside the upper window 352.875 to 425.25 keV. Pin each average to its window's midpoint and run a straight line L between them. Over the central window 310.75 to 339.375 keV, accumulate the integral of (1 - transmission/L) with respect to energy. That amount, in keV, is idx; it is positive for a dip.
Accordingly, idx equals 0.7 keV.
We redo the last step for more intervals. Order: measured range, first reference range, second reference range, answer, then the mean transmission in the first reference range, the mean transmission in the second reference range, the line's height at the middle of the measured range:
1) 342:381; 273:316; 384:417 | 0.49 keV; 0.962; 1.24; 1.14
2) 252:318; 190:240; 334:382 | 3.74 keV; 0.904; 1.12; 1.01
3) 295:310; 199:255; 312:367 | 1.07 keV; 0.924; 1.07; 1.02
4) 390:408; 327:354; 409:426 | -1.41 keV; 1.08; 1.19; 1.16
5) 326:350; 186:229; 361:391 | 0.92 keV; 0.876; 1.2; 1.13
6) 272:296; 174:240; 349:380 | 1.07 keV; 0.872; 1.13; 0.997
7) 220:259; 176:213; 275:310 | -2.83 keV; 0.823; 0.951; 0.882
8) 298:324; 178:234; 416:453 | 0.19 keV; 0.871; 1.16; 1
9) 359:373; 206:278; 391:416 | 0.45 keV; 0.934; 1.25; 1.17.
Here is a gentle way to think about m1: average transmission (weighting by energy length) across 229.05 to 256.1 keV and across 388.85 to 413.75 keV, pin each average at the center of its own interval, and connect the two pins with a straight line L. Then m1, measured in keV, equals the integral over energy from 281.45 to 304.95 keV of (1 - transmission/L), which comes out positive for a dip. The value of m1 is 2.0 keV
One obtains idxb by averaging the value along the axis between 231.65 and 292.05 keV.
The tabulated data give 0.944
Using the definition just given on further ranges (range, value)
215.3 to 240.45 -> 0.952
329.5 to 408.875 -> 1.16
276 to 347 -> 1.01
